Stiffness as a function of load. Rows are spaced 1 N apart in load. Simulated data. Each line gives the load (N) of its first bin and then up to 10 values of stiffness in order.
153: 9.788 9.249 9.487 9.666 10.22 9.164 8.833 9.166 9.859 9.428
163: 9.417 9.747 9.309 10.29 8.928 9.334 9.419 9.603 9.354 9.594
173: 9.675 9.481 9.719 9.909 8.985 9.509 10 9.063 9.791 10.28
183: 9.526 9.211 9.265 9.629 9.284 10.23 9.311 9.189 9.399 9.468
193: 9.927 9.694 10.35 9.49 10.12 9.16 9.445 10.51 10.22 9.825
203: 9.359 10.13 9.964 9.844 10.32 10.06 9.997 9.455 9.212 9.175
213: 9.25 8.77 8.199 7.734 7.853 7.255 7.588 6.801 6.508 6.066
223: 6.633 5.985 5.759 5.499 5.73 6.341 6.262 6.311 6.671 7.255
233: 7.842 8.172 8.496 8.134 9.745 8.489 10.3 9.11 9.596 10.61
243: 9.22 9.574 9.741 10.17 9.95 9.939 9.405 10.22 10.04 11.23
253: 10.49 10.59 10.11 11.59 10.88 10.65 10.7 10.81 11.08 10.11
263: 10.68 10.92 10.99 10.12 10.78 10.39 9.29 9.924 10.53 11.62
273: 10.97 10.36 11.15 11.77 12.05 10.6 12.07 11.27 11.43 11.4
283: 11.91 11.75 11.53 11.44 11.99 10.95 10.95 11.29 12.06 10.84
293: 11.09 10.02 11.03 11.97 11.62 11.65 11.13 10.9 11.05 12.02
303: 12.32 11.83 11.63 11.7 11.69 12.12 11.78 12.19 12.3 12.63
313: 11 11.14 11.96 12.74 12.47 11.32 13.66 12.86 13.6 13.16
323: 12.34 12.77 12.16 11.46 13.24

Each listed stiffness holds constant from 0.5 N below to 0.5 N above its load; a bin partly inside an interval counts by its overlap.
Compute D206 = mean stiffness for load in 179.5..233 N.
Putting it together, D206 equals 8.64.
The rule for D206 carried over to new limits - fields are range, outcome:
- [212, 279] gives 9.23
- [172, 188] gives 9.58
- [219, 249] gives 7.98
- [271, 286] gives 11.4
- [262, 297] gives 11.1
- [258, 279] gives 10.8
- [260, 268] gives 10.7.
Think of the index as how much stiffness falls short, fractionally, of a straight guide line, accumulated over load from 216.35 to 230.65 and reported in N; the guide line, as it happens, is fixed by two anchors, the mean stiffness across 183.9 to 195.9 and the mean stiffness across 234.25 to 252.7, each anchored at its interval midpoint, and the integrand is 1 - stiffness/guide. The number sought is 4.7 N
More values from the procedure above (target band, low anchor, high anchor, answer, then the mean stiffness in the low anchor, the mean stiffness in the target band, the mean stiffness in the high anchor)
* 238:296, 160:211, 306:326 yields 2.98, 9.65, 10.7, 12.3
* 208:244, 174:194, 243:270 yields 7.51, 9.56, 7.94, 10.4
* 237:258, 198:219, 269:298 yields 0.49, 9.28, 10.1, 11.2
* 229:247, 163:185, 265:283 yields 2.93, 9.55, 8.75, 11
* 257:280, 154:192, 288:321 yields 0.66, 9.52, 10.8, 11.7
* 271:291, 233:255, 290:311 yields -0.92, 9.65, 11.4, 11.5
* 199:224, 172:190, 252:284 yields 3.20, 9.57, 8.74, 10.9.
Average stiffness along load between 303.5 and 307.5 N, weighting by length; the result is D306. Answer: 11.7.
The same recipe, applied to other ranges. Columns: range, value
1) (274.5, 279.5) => 11.5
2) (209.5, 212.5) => 9.28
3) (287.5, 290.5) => 11.1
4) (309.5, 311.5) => 12.2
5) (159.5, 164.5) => 9.52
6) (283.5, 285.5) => 11.6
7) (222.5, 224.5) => 6.31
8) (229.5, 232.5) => 6.75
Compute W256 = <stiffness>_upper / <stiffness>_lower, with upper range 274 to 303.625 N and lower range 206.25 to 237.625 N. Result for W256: 1.48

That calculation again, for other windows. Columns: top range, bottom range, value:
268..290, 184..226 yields 1.26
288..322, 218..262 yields 1.35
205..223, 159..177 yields 0.89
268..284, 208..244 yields 1.40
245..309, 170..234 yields 1.26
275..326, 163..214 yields 1.22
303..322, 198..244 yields 1.45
